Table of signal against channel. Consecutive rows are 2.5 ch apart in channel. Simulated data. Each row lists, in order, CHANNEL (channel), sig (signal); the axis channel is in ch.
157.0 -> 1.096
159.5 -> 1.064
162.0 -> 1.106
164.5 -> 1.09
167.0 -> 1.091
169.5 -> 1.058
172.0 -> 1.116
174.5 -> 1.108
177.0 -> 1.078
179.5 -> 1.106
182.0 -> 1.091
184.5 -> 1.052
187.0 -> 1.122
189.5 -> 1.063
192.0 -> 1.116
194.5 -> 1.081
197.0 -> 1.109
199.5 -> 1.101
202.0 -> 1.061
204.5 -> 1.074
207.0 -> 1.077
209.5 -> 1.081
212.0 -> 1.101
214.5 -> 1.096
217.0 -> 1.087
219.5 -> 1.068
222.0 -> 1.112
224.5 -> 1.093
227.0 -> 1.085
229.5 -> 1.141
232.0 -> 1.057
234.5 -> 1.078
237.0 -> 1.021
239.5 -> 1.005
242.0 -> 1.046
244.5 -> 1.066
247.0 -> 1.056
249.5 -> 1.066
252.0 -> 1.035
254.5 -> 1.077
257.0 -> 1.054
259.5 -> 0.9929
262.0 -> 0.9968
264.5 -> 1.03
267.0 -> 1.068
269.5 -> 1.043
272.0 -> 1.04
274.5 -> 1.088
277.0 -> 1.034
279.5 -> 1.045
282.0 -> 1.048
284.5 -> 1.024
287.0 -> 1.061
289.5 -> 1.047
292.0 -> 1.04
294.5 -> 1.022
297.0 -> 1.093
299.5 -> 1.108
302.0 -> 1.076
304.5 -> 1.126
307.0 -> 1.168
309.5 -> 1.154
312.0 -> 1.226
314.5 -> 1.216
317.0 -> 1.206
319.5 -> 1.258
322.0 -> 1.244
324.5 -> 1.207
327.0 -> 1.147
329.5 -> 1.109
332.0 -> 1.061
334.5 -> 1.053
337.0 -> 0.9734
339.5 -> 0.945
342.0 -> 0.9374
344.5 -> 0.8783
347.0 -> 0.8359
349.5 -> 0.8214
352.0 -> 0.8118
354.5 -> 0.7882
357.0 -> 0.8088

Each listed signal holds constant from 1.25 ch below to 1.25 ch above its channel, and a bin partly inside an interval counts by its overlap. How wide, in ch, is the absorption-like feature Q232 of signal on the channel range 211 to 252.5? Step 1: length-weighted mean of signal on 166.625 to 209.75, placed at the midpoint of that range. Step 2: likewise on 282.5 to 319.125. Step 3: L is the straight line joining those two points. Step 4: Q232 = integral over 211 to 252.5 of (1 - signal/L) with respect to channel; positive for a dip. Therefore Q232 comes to 1.0 ch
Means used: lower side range 1.09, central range 1.07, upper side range 1.11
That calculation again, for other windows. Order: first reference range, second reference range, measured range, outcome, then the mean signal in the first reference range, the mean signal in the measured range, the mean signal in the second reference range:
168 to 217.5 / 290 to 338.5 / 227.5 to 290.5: 3.5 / 1.09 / 1.05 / 1.13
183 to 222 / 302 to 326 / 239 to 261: 1.7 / 1.09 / 1.05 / 1.19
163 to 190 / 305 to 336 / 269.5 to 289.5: 1.7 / 1.09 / 1.05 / 1.17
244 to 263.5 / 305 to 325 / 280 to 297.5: 1.4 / 1.04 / 1.05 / 1.21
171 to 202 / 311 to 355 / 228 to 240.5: 0.2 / 1.09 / 1.06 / 1.04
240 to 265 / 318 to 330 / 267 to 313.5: 1.8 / 1.04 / 1.08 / 1.2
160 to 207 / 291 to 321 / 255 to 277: 1.7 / 1.09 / 1.04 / 1.14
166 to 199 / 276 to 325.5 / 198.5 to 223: 0.3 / 1.09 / 1.09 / 1.12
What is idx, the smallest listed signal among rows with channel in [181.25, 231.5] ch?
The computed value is 1.052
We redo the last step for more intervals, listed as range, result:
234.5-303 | 0.9929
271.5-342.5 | 0.9374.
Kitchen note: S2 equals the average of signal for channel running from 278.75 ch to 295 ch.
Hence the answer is 1.04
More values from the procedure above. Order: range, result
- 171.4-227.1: 1.09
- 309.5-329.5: 1.2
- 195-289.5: 1.06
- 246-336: 1.09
